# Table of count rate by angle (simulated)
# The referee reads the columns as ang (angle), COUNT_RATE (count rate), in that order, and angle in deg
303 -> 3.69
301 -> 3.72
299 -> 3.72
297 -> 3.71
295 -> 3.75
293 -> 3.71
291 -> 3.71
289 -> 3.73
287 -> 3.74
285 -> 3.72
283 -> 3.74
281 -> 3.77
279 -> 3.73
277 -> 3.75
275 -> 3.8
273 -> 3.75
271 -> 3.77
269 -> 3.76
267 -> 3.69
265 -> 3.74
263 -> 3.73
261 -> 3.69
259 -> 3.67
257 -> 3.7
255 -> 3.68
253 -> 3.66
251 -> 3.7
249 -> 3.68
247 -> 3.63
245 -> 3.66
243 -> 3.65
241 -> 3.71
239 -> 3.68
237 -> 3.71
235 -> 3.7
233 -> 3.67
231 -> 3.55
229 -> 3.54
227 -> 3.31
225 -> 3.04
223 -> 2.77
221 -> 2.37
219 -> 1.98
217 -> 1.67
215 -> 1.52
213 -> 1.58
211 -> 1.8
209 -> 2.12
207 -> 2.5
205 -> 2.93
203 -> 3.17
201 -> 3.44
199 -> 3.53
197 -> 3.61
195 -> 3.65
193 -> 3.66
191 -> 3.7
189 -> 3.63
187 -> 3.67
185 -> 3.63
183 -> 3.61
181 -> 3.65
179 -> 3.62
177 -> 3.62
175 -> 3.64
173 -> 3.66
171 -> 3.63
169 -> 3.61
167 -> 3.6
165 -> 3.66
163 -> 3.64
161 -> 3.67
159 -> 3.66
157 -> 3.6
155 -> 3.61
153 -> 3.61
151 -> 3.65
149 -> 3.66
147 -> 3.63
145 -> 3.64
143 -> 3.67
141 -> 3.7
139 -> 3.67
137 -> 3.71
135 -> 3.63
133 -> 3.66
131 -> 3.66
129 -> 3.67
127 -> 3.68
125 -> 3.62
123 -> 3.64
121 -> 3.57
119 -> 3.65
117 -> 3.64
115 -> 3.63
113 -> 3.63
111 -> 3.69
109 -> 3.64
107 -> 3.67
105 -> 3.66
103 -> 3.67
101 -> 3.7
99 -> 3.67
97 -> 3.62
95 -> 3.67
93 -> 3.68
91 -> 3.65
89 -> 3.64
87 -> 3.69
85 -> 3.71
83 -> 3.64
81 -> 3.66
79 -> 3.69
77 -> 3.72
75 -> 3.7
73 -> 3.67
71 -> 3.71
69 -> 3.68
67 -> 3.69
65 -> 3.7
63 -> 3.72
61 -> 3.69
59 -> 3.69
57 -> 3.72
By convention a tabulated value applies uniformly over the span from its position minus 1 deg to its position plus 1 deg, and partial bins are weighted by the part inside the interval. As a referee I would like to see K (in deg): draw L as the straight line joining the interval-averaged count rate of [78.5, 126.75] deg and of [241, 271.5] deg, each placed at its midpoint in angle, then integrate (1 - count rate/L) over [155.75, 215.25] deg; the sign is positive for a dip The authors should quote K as 5.7 deg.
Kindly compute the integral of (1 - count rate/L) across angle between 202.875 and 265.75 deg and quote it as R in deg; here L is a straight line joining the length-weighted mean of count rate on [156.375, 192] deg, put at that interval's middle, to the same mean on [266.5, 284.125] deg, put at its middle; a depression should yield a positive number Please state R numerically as 9.7 deg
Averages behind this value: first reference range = 3.64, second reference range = 3.75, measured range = 3.14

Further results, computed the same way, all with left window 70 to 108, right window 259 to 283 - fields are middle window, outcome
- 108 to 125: 0.23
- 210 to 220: 5.40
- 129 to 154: 0.24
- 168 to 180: 0.24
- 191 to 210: 2.60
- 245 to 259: 0.22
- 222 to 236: 1.34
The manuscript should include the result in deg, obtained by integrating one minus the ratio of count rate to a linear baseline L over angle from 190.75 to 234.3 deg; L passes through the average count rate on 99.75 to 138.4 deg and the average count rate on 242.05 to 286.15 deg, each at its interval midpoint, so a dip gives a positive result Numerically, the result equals 9.8 deg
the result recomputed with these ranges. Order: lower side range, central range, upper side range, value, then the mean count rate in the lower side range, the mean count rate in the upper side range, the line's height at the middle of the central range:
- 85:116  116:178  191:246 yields -4.2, 3.66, 3.03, 3.41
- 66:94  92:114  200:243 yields -0.7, 3.68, 2.86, 3.55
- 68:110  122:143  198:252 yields -1.2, 3.67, 3.02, 3.47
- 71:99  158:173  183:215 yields -1.8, 3.67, 3.07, 3.25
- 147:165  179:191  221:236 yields -0.5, 3.64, 3.3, 3.5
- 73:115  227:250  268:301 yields 0.5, 3.67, 3.74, 3.72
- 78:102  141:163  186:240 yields -2.0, 3.67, 3.02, 3.34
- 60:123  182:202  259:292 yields 0.5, 3.67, 3.74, 3.71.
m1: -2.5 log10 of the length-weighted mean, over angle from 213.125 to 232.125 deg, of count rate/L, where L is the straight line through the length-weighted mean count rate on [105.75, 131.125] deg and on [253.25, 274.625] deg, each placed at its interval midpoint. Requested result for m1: 0.38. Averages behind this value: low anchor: 3.65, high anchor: 3.72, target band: 2.6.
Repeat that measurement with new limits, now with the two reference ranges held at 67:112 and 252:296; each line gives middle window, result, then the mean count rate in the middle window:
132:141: 0.00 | 3.67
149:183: 0.02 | 3.63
